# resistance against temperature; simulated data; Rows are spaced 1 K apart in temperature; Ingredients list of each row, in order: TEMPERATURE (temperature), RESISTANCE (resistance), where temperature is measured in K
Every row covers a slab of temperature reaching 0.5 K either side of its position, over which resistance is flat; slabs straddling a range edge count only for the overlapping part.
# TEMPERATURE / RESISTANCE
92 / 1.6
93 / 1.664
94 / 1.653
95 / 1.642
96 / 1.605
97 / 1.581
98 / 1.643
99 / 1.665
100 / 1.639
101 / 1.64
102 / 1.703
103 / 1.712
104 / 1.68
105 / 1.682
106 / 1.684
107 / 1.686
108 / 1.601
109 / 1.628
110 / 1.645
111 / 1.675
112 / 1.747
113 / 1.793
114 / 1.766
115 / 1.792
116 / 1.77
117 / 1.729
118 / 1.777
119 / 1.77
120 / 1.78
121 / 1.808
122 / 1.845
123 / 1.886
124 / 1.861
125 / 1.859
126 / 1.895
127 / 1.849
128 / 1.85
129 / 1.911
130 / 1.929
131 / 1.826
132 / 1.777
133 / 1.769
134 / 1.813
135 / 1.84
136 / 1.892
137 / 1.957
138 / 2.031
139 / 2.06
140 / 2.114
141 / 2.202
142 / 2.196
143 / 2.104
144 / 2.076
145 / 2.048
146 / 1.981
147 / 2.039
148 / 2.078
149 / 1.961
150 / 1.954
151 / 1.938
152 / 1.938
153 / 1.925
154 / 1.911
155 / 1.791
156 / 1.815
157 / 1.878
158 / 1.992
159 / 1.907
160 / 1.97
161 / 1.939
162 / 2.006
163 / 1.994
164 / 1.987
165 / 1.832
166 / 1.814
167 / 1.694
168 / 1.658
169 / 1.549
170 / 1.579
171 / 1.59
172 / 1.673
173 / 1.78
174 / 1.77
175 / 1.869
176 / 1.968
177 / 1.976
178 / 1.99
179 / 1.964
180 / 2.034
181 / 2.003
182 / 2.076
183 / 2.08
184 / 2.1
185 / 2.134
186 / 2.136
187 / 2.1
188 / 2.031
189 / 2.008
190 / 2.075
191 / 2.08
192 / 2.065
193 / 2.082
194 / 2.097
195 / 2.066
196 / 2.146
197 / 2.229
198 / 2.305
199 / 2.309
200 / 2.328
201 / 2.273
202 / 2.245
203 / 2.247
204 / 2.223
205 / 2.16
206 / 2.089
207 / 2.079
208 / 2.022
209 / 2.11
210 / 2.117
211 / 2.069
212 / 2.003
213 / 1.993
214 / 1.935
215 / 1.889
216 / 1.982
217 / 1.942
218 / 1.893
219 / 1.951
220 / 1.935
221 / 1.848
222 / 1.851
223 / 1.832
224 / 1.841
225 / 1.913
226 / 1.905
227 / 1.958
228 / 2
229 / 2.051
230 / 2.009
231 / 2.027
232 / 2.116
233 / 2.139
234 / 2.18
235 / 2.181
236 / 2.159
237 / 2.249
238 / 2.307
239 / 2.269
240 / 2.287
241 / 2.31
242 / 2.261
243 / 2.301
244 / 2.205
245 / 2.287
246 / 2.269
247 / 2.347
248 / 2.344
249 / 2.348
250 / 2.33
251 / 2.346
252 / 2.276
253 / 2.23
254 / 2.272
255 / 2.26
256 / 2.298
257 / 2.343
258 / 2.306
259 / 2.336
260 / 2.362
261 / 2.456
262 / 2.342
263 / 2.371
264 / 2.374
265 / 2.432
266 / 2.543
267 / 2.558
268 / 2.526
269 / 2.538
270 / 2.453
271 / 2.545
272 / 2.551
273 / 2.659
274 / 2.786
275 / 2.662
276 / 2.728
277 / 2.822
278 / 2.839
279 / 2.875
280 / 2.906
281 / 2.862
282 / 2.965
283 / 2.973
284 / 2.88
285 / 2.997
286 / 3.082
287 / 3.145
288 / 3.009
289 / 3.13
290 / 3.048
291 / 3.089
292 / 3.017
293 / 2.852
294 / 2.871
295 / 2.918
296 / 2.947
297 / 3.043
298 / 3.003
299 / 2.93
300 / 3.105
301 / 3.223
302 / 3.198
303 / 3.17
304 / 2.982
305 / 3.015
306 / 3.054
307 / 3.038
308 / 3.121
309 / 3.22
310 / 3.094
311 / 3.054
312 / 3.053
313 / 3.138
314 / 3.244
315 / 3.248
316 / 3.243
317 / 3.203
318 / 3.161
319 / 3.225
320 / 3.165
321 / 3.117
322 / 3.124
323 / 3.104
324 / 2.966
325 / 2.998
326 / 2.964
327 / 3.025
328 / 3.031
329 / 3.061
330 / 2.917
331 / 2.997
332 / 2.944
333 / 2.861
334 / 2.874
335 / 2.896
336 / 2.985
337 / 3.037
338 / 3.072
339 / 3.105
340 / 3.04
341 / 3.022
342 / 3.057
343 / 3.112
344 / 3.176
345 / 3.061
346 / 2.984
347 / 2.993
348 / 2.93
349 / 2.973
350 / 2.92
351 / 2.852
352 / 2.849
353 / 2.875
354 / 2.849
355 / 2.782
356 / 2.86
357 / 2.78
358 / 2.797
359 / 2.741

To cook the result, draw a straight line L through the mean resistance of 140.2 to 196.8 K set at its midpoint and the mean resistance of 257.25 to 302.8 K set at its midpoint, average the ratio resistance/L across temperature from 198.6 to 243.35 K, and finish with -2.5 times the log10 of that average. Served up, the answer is 0.13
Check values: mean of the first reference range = 1.96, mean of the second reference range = 2.78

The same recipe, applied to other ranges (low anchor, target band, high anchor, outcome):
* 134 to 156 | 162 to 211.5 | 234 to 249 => 0.052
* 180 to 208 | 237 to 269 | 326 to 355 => 0.061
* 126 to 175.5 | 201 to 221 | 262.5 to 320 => 0.144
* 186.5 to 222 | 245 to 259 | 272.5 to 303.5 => 0.122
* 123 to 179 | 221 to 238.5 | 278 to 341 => 0.209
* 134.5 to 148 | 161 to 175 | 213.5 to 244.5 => 0.156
